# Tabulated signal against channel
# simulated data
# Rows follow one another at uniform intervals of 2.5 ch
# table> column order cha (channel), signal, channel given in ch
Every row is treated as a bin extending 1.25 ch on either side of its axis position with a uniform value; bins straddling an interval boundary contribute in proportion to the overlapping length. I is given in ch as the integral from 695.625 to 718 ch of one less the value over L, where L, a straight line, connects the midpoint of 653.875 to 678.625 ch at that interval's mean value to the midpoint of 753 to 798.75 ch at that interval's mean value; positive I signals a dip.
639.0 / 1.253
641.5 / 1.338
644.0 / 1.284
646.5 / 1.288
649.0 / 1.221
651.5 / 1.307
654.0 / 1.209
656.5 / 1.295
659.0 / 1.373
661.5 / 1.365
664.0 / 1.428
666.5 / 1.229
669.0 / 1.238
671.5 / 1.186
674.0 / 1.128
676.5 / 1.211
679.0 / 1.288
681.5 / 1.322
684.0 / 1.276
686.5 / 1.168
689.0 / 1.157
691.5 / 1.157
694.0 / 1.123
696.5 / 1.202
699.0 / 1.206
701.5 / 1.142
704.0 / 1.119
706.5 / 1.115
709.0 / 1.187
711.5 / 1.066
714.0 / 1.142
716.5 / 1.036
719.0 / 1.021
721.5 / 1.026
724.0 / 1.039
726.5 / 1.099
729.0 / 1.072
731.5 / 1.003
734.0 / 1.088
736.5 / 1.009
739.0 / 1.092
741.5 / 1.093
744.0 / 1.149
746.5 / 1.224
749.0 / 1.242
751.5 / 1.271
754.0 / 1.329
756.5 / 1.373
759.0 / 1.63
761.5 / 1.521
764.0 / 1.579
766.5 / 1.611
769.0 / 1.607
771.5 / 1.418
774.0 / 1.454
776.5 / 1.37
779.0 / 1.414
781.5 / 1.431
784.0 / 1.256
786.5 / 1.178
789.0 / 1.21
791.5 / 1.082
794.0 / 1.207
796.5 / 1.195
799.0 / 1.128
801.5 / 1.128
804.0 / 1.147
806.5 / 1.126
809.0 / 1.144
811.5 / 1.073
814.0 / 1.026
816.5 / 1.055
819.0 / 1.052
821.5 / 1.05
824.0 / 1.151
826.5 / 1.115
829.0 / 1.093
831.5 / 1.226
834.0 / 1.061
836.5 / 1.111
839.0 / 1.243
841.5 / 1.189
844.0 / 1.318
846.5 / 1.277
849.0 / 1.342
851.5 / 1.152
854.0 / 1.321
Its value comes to 3.0 ch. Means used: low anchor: 1.27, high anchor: 1.38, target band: 1.13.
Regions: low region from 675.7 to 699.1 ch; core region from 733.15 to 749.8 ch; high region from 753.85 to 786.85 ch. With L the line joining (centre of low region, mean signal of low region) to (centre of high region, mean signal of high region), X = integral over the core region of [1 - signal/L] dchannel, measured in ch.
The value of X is 3.0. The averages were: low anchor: 1.21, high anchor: 1.45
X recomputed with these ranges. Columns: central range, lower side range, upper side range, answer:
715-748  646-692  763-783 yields 7.52 ch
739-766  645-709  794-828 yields -4.08 ch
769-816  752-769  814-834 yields 2.66 ch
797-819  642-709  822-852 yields 1.69 ch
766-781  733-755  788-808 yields -4.04 ch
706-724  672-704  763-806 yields 2.16 ch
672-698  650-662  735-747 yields 0.72 ch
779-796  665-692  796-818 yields -1.70 ch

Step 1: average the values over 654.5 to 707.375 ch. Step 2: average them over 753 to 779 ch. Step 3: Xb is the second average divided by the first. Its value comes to 1.21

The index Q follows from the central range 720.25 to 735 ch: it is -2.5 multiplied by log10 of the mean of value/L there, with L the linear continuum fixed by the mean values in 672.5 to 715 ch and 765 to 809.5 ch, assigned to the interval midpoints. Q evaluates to 0.16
